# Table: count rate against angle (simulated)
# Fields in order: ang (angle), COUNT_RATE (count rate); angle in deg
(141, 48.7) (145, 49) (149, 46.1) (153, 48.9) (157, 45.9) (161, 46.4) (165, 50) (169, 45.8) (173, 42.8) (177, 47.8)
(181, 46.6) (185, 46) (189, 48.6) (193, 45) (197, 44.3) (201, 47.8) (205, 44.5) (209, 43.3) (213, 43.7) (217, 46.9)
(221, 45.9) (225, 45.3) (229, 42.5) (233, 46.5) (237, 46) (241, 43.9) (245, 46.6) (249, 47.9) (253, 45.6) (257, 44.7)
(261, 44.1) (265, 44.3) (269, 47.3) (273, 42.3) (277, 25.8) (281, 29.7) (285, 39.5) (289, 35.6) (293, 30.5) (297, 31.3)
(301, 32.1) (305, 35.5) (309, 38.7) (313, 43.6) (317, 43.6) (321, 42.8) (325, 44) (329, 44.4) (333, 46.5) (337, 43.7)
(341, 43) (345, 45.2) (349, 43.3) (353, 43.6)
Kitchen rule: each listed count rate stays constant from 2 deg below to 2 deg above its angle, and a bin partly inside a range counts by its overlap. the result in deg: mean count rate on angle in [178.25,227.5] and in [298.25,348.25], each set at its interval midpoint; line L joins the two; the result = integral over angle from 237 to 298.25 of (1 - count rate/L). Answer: 4.8 deg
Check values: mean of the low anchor 45.7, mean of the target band 40.2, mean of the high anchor 41.8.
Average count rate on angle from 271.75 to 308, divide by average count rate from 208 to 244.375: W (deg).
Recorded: 0.7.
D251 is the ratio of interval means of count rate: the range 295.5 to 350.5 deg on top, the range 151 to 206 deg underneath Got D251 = 0.89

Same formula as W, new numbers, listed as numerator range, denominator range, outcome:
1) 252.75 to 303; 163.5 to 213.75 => 0.82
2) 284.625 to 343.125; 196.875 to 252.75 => 0.87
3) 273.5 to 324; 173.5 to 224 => 0.79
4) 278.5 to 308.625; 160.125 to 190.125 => 0.72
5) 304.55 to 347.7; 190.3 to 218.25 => 0.96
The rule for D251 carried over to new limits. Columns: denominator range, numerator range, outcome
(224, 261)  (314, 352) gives 0.97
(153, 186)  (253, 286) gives 0.86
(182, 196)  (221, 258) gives 0.98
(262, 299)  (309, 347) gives 1.20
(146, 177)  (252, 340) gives 0.85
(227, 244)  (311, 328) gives 0.97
